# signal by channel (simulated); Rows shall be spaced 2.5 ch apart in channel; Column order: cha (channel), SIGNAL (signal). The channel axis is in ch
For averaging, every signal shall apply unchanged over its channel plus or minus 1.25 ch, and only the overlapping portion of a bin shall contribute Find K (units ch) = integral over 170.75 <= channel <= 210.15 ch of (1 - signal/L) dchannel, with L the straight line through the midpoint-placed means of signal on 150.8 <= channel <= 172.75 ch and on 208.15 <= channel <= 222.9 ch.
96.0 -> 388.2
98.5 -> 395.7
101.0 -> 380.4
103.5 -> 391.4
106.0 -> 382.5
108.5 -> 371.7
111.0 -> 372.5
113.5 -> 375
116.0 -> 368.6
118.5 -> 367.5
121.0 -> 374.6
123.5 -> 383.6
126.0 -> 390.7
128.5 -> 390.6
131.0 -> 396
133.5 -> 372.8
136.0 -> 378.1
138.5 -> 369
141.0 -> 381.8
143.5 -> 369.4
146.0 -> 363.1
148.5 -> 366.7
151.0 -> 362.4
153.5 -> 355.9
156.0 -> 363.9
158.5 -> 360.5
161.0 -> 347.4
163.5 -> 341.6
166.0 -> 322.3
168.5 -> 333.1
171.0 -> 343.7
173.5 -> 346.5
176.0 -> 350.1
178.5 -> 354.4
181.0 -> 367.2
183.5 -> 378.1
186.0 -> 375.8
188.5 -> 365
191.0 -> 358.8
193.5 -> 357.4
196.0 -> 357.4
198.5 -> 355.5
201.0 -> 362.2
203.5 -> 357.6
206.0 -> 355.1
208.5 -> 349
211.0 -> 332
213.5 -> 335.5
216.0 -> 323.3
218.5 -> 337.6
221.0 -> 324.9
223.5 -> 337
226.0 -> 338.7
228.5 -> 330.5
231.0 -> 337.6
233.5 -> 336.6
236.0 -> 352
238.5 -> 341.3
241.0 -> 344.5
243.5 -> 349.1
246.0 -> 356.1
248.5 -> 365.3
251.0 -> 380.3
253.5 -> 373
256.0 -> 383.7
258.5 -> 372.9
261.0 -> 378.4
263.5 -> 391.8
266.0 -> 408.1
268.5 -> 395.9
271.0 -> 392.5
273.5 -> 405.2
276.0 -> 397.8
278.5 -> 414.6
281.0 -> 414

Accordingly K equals -2.2 ch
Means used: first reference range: 347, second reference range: 333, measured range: 358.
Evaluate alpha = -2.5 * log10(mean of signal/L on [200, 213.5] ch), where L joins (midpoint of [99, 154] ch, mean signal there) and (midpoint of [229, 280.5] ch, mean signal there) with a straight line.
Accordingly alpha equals 0.08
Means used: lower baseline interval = 376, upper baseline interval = 374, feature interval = 350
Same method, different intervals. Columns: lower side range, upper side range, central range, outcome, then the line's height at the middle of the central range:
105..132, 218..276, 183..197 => 0.02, 370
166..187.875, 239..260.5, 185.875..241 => 0.04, 360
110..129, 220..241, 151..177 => 0.04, 362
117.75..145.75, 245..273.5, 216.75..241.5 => 0.13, 382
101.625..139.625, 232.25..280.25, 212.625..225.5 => 0.14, 377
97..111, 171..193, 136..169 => 0.03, 369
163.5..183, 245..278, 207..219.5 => 0.09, 364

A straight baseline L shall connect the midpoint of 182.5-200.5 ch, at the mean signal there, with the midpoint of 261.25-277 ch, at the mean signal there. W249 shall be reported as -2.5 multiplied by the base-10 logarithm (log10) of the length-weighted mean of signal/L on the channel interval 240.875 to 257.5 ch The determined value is 0.07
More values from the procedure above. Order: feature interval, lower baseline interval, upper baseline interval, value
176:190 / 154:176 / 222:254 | -0.06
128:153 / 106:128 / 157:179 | -0.04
